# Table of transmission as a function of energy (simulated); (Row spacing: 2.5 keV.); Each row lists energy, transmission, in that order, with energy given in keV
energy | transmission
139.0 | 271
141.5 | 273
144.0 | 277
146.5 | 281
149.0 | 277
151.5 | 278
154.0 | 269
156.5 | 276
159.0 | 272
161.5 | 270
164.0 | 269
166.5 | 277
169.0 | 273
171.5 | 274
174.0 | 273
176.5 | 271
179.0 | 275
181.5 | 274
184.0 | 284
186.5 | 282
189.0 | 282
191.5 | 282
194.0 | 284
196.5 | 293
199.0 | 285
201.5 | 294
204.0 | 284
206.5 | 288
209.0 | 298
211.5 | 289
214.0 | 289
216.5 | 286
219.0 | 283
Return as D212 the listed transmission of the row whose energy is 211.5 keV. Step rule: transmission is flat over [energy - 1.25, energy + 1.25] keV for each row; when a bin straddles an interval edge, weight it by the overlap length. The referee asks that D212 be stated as 289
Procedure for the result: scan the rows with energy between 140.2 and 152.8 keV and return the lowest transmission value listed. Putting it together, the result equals 273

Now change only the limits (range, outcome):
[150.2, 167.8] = 269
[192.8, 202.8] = 284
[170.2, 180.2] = 271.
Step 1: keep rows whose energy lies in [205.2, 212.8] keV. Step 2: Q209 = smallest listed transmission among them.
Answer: 288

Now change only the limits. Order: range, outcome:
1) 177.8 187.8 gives 274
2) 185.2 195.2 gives 282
